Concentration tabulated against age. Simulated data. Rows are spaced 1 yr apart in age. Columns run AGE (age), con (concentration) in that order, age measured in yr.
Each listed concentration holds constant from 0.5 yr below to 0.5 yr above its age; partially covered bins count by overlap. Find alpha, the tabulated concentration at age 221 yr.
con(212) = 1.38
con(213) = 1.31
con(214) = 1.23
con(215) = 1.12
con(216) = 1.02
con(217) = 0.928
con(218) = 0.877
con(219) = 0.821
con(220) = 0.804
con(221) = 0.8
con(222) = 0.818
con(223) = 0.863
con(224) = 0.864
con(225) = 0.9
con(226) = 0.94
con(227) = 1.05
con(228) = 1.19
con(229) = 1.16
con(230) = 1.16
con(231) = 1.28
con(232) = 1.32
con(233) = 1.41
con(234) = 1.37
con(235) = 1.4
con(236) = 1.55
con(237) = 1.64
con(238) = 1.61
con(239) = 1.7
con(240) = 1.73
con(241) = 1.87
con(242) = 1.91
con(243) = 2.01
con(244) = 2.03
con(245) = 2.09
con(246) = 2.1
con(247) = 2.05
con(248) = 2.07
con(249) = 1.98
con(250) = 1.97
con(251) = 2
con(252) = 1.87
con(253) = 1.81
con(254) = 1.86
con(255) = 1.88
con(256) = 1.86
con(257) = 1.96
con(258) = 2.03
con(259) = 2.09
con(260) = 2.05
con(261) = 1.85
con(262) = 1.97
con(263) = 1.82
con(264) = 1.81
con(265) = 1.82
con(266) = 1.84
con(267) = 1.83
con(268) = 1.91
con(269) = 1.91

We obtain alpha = 0.8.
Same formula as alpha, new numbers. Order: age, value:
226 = 0.94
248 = 2.07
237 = 1.64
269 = 1.91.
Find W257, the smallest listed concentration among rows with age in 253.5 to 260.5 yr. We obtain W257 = 1.86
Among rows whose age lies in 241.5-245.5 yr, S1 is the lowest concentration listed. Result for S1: 1.91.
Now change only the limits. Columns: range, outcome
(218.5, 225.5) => 0.8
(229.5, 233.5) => 1.16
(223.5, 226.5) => 0.864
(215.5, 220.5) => 0.804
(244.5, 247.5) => 2.05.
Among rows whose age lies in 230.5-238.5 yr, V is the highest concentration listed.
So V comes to 1.64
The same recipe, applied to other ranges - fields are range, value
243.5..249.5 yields 2.1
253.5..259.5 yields 2.09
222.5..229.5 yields 1.19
